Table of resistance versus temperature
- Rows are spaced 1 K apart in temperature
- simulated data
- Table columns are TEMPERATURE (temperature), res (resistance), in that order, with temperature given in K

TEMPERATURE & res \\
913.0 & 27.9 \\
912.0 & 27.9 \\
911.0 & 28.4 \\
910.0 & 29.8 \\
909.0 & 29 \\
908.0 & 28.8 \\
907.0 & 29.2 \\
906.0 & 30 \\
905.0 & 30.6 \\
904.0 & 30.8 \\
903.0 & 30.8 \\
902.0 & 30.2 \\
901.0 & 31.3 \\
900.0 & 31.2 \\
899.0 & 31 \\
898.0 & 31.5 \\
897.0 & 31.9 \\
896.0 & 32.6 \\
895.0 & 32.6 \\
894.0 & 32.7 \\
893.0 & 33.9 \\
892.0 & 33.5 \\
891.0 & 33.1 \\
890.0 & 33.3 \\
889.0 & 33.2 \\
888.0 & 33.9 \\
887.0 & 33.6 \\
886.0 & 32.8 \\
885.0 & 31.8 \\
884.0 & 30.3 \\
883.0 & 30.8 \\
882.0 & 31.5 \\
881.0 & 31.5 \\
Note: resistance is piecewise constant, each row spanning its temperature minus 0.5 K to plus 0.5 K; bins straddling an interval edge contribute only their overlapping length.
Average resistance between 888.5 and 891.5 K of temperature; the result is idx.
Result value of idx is 33.2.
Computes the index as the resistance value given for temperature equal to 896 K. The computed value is 32.6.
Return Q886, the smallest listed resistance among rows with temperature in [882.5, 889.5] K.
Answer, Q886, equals 30.3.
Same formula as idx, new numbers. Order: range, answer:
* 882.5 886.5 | 31.4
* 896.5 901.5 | 31.4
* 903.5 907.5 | 30.1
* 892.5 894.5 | 33.3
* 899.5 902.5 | 30.9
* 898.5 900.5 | 31.1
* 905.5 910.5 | 29.4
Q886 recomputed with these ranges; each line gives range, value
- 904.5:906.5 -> 30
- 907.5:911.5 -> 28.4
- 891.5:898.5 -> 31.5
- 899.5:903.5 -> 30.2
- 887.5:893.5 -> 33.1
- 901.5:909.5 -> 28.8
